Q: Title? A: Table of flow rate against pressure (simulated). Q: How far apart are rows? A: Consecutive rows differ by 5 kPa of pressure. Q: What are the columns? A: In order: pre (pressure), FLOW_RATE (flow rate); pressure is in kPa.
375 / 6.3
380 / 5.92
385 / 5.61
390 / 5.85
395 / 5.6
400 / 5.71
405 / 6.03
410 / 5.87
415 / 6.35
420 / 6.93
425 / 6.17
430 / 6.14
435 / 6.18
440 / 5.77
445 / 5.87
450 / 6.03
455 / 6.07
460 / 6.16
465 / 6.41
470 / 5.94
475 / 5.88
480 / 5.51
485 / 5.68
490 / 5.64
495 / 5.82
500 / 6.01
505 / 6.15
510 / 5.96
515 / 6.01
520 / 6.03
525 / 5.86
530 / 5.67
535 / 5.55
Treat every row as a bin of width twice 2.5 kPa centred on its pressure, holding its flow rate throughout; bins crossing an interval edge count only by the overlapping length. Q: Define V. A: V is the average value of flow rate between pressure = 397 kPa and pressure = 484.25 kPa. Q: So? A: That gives 6.05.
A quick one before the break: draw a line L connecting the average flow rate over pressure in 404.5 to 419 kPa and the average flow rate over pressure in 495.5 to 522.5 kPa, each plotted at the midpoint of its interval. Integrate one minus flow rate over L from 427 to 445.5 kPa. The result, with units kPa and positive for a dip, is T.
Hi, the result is 0.4 kPa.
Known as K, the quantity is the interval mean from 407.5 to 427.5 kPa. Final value 6.33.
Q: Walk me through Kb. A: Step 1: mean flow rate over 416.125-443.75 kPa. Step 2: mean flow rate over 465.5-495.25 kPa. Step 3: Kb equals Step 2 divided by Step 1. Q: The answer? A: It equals 0.9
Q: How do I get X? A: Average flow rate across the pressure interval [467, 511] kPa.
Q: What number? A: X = 5.85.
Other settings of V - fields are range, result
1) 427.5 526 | 5.96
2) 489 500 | 5.81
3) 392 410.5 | 5.8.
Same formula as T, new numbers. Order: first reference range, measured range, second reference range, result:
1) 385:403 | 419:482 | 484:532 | -2.9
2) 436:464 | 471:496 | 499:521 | 1.3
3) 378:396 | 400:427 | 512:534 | -2.1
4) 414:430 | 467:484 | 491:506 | 0.9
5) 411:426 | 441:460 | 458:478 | 0.7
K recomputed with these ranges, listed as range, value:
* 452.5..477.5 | 6.09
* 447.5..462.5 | 6.09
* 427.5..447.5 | 5.99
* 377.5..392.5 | 5.79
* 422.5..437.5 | 6.16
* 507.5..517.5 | 5.98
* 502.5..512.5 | 6.05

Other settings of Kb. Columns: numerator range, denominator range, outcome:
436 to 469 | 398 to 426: 0.98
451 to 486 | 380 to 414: 1.03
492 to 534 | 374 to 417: 1.00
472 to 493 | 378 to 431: 0.95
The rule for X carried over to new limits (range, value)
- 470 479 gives 5.83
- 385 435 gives 6.05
